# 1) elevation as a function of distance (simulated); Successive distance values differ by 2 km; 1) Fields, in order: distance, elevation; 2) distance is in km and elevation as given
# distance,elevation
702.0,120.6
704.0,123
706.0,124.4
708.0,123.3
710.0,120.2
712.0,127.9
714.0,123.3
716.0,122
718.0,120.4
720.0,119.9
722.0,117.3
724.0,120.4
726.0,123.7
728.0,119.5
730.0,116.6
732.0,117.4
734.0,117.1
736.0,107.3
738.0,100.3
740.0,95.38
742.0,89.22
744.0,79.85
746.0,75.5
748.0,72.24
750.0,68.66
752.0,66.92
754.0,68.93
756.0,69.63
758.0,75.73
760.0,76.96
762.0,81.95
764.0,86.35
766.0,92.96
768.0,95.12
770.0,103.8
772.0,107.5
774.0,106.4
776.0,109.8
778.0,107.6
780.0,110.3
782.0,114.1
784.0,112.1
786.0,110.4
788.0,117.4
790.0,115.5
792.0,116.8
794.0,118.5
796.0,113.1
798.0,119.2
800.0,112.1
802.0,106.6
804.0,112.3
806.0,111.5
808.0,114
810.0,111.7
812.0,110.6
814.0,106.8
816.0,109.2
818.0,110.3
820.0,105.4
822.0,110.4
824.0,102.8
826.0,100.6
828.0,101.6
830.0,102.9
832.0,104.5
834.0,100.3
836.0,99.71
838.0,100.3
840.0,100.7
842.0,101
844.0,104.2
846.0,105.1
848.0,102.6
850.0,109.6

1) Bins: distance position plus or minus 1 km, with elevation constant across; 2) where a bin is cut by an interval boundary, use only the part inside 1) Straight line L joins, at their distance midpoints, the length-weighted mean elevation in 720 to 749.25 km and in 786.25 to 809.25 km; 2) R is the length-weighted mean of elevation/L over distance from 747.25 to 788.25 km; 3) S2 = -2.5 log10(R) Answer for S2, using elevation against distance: 0.18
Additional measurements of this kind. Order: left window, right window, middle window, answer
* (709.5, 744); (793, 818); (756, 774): 0.25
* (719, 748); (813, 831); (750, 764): 0.39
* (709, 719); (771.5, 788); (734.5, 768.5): 0.36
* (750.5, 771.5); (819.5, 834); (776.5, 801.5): -0.24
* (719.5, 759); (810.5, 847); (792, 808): -0.12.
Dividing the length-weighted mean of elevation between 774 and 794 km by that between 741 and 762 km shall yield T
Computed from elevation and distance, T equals 1.51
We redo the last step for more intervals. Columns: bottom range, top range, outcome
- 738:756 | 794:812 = 1.45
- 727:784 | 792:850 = 1.14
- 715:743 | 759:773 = 0.81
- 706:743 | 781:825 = 0.97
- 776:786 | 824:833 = 0.92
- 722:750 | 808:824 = 1.07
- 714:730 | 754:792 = 0.82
